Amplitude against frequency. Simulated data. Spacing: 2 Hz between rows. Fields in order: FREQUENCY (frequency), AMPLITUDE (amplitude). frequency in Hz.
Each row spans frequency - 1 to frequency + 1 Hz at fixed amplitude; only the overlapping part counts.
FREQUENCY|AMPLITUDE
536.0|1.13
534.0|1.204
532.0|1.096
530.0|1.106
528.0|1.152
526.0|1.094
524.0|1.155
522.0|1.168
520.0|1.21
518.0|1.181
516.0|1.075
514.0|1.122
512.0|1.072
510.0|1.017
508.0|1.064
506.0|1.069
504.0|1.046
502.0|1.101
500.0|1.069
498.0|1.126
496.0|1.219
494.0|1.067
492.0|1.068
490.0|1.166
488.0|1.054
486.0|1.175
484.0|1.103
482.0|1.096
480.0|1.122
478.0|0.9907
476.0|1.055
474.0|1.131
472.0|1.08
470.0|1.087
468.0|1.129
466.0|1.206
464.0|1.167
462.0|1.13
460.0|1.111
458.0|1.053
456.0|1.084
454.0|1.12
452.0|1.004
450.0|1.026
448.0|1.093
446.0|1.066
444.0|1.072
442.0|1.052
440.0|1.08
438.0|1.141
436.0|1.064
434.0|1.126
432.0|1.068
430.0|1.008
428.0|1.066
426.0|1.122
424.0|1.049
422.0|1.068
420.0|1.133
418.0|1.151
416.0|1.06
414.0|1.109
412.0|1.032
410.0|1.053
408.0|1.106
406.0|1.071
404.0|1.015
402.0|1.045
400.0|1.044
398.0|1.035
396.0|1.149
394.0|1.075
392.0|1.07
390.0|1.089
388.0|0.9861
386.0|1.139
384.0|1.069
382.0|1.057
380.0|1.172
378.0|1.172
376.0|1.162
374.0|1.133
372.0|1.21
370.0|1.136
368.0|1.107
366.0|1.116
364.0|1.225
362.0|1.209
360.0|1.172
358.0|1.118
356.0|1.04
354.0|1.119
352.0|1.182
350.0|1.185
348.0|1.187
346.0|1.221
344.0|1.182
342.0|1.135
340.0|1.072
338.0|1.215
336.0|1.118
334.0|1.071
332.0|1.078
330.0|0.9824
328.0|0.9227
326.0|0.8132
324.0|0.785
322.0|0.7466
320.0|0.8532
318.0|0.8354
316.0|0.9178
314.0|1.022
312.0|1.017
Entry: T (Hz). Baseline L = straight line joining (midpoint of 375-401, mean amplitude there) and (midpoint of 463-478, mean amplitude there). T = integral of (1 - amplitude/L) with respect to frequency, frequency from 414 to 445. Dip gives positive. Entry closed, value 0.5 Hz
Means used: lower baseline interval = 1.09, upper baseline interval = 1.11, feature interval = 1.08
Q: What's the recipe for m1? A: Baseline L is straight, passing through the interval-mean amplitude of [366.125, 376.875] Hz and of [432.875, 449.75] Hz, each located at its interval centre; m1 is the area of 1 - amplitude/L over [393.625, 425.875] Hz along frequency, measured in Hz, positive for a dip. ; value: 1.0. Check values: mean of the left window 1.15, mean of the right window 1.08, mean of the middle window 1.08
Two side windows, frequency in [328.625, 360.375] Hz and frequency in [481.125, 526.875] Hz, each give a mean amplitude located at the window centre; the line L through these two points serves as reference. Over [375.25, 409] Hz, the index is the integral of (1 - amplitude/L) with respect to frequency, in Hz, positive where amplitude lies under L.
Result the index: 1.1 Hz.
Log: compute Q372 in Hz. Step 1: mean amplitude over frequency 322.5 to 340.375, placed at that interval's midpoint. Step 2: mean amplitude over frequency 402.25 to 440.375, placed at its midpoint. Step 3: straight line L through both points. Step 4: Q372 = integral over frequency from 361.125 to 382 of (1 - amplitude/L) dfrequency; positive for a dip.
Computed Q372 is -2.53 Hz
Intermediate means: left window 0.997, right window 1.08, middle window 1.16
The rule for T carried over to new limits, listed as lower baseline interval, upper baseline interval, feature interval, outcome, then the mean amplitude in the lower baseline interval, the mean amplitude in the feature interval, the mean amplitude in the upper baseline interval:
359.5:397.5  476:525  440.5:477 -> 0.7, 1.13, 1.09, 1.1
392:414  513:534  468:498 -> 0.3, 1.06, 1.1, 1.14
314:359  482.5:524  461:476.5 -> -0.4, 1.04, 1.13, 1.11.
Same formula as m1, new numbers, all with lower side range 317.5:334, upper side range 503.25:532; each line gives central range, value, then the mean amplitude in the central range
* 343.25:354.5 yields -3.3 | 1.18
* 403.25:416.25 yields -1.0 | 1.06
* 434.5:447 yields -0.7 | 1.08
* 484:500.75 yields -0.6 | 1.12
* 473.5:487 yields -0.4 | 1.09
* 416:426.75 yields -1.1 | 1.1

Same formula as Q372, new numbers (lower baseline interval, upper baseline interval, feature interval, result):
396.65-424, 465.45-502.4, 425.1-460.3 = 0.4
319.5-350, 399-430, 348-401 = -3.5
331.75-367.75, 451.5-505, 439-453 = 0.7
